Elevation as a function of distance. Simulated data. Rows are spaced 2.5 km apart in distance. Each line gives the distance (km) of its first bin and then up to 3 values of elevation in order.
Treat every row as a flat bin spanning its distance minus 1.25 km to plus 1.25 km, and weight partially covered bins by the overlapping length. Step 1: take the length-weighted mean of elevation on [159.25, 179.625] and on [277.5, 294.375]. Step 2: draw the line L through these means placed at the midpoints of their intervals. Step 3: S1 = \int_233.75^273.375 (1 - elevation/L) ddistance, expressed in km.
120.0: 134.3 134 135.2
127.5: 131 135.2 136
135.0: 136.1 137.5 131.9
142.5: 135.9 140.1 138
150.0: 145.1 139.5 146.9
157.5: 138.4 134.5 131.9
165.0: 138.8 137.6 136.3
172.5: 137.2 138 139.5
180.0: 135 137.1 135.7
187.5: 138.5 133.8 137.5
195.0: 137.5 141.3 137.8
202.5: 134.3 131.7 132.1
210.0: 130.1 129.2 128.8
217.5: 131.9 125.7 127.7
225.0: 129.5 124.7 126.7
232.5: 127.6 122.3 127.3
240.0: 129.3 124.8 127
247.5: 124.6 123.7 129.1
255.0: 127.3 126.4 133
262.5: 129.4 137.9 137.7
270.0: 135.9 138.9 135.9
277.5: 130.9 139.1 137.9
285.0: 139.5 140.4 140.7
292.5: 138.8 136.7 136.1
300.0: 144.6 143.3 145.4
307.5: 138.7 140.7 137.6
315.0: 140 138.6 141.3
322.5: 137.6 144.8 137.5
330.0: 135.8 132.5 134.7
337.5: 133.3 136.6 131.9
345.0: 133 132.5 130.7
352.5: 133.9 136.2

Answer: 2.5 km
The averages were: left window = 137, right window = 139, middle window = 130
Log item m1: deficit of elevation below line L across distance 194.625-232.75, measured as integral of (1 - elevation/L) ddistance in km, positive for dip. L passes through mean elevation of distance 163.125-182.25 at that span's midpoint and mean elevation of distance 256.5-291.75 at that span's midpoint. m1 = 1.6 km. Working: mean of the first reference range 137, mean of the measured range 131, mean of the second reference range 136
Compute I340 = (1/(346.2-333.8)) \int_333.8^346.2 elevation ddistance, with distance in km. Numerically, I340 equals 134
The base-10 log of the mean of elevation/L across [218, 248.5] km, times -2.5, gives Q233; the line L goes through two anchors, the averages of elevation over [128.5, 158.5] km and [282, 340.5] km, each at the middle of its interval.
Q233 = 0.10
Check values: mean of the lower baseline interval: 138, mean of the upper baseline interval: 139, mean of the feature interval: 127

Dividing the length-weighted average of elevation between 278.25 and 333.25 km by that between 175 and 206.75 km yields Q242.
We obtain 1.0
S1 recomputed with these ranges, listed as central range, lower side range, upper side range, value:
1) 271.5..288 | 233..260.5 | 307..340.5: -0.74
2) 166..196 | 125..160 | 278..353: 0.14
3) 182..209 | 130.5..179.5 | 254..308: 0.29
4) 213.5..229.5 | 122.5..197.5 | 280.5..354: 1.09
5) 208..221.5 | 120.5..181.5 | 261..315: 0.82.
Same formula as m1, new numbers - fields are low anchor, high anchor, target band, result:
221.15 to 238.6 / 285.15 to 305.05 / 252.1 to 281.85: 0.2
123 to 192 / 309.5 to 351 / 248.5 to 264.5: 0.9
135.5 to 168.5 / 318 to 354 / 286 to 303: -0.5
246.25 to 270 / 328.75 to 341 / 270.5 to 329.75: -3.0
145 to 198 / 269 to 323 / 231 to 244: 1.2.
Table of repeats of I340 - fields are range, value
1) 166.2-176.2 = 137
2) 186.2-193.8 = 137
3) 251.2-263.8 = 129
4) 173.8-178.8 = 139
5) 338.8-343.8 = 134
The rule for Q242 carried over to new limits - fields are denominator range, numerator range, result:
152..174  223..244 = 0.92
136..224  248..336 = 1.01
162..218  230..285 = 0.97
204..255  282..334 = 1.09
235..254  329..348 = 1.06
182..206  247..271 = 0.96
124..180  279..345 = 1.01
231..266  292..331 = 1.09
